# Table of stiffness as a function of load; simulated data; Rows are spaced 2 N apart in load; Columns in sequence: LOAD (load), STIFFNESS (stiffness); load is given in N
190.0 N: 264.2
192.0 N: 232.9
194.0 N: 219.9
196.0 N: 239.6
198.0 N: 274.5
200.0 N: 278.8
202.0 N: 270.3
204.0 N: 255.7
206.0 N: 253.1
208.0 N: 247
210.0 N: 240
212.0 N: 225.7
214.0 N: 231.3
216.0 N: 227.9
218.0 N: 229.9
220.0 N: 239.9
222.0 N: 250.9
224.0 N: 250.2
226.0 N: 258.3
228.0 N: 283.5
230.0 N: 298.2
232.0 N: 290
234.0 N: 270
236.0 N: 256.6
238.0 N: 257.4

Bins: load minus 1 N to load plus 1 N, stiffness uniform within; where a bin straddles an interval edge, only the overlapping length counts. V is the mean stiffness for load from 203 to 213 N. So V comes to 244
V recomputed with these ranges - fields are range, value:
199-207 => 264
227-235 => 285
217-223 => 240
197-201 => 277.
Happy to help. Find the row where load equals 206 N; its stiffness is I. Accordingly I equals 253.1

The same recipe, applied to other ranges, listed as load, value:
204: 255.7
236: 256.6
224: 250.2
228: 283.5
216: 227.9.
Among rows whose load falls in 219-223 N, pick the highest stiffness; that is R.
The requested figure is 250.9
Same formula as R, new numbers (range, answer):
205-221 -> 253.1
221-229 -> 283.5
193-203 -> 278.8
